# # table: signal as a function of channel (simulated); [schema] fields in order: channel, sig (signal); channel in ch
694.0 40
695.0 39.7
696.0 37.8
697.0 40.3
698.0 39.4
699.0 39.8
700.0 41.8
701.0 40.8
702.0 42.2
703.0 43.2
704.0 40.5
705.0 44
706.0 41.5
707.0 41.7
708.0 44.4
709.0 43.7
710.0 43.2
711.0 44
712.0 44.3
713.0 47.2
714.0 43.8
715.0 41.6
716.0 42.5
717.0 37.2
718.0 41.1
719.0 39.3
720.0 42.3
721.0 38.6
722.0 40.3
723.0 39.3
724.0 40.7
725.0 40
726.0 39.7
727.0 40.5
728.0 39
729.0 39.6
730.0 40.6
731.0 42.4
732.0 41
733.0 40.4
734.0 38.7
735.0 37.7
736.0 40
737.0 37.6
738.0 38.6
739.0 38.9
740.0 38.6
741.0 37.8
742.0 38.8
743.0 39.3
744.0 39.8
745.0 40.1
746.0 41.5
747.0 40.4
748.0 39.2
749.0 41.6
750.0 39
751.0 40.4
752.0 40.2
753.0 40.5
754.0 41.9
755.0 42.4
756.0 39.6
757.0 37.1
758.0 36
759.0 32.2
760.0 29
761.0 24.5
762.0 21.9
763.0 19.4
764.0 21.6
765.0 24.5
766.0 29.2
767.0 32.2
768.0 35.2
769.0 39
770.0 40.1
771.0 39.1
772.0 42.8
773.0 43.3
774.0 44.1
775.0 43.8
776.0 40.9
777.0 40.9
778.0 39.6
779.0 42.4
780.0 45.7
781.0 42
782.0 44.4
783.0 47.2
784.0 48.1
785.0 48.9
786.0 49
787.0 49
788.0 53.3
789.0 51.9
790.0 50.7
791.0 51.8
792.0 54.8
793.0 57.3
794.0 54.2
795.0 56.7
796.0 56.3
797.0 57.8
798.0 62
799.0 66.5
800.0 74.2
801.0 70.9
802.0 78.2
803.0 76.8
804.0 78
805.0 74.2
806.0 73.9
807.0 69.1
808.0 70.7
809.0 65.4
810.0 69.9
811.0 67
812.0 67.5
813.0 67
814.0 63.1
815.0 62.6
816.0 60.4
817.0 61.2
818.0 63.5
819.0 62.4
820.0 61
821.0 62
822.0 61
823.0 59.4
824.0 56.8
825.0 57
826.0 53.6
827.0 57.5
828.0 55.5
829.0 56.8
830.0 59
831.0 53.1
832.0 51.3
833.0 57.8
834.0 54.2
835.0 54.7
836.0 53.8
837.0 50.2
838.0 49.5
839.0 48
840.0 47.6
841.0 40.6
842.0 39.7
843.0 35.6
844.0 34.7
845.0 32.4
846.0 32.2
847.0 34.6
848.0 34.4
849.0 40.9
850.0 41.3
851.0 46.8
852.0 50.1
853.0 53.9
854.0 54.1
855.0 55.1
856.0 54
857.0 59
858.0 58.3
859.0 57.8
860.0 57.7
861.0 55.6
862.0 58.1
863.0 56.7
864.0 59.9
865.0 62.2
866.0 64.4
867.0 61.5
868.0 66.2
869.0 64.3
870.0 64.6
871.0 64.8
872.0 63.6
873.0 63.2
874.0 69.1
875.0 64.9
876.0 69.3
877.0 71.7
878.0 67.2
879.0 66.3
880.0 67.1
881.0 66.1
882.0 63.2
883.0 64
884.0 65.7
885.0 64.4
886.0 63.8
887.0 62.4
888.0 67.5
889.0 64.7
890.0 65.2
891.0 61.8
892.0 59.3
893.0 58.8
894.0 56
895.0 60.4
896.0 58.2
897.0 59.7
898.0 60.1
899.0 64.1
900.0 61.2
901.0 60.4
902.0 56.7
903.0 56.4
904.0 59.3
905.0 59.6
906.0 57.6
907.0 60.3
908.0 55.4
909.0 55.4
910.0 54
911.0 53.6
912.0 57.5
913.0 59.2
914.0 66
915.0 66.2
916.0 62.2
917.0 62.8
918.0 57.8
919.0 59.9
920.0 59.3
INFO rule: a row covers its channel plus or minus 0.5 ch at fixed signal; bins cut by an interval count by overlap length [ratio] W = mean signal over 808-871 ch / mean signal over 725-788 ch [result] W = 1.4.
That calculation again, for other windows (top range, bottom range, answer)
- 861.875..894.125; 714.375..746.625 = 1.61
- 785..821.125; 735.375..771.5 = 1.74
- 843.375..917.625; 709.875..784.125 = 1.50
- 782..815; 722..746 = 1.56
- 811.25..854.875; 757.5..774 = 1.62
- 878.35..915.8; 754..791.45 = 1.54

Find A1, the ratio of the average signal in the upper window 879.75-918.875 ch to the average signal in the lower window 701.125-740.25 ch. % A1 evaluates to 1.48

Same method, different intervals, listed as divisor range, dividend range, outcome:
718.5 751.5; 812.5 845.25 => 1.36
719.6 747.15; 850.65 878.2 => 1.52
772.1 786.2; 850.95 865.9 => 1.28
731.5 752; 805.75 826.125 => 1.61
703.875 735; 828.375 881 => 1.32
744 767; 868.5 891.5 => 1.89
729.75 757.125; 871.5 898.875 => 1.60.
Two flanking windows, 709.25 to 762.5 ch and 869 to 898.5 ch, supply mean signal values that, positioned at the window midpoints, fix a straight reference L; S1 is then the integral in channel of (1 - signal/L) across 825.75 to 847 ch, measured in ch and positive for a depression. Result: 3.0 ch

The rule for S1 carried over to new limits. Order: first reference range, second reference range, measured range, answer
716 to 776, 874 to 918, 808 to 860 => -2.2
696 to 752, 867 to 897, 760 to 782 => 5.5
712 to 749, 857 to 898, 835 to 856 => 4.9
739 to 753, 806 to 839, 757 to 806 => 2.6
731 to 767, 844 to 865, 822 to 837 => -3.0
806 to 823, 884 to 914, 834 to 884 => 5.7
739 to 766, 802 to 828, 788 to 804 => -1.5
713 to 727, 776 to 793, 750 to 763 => 2.8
